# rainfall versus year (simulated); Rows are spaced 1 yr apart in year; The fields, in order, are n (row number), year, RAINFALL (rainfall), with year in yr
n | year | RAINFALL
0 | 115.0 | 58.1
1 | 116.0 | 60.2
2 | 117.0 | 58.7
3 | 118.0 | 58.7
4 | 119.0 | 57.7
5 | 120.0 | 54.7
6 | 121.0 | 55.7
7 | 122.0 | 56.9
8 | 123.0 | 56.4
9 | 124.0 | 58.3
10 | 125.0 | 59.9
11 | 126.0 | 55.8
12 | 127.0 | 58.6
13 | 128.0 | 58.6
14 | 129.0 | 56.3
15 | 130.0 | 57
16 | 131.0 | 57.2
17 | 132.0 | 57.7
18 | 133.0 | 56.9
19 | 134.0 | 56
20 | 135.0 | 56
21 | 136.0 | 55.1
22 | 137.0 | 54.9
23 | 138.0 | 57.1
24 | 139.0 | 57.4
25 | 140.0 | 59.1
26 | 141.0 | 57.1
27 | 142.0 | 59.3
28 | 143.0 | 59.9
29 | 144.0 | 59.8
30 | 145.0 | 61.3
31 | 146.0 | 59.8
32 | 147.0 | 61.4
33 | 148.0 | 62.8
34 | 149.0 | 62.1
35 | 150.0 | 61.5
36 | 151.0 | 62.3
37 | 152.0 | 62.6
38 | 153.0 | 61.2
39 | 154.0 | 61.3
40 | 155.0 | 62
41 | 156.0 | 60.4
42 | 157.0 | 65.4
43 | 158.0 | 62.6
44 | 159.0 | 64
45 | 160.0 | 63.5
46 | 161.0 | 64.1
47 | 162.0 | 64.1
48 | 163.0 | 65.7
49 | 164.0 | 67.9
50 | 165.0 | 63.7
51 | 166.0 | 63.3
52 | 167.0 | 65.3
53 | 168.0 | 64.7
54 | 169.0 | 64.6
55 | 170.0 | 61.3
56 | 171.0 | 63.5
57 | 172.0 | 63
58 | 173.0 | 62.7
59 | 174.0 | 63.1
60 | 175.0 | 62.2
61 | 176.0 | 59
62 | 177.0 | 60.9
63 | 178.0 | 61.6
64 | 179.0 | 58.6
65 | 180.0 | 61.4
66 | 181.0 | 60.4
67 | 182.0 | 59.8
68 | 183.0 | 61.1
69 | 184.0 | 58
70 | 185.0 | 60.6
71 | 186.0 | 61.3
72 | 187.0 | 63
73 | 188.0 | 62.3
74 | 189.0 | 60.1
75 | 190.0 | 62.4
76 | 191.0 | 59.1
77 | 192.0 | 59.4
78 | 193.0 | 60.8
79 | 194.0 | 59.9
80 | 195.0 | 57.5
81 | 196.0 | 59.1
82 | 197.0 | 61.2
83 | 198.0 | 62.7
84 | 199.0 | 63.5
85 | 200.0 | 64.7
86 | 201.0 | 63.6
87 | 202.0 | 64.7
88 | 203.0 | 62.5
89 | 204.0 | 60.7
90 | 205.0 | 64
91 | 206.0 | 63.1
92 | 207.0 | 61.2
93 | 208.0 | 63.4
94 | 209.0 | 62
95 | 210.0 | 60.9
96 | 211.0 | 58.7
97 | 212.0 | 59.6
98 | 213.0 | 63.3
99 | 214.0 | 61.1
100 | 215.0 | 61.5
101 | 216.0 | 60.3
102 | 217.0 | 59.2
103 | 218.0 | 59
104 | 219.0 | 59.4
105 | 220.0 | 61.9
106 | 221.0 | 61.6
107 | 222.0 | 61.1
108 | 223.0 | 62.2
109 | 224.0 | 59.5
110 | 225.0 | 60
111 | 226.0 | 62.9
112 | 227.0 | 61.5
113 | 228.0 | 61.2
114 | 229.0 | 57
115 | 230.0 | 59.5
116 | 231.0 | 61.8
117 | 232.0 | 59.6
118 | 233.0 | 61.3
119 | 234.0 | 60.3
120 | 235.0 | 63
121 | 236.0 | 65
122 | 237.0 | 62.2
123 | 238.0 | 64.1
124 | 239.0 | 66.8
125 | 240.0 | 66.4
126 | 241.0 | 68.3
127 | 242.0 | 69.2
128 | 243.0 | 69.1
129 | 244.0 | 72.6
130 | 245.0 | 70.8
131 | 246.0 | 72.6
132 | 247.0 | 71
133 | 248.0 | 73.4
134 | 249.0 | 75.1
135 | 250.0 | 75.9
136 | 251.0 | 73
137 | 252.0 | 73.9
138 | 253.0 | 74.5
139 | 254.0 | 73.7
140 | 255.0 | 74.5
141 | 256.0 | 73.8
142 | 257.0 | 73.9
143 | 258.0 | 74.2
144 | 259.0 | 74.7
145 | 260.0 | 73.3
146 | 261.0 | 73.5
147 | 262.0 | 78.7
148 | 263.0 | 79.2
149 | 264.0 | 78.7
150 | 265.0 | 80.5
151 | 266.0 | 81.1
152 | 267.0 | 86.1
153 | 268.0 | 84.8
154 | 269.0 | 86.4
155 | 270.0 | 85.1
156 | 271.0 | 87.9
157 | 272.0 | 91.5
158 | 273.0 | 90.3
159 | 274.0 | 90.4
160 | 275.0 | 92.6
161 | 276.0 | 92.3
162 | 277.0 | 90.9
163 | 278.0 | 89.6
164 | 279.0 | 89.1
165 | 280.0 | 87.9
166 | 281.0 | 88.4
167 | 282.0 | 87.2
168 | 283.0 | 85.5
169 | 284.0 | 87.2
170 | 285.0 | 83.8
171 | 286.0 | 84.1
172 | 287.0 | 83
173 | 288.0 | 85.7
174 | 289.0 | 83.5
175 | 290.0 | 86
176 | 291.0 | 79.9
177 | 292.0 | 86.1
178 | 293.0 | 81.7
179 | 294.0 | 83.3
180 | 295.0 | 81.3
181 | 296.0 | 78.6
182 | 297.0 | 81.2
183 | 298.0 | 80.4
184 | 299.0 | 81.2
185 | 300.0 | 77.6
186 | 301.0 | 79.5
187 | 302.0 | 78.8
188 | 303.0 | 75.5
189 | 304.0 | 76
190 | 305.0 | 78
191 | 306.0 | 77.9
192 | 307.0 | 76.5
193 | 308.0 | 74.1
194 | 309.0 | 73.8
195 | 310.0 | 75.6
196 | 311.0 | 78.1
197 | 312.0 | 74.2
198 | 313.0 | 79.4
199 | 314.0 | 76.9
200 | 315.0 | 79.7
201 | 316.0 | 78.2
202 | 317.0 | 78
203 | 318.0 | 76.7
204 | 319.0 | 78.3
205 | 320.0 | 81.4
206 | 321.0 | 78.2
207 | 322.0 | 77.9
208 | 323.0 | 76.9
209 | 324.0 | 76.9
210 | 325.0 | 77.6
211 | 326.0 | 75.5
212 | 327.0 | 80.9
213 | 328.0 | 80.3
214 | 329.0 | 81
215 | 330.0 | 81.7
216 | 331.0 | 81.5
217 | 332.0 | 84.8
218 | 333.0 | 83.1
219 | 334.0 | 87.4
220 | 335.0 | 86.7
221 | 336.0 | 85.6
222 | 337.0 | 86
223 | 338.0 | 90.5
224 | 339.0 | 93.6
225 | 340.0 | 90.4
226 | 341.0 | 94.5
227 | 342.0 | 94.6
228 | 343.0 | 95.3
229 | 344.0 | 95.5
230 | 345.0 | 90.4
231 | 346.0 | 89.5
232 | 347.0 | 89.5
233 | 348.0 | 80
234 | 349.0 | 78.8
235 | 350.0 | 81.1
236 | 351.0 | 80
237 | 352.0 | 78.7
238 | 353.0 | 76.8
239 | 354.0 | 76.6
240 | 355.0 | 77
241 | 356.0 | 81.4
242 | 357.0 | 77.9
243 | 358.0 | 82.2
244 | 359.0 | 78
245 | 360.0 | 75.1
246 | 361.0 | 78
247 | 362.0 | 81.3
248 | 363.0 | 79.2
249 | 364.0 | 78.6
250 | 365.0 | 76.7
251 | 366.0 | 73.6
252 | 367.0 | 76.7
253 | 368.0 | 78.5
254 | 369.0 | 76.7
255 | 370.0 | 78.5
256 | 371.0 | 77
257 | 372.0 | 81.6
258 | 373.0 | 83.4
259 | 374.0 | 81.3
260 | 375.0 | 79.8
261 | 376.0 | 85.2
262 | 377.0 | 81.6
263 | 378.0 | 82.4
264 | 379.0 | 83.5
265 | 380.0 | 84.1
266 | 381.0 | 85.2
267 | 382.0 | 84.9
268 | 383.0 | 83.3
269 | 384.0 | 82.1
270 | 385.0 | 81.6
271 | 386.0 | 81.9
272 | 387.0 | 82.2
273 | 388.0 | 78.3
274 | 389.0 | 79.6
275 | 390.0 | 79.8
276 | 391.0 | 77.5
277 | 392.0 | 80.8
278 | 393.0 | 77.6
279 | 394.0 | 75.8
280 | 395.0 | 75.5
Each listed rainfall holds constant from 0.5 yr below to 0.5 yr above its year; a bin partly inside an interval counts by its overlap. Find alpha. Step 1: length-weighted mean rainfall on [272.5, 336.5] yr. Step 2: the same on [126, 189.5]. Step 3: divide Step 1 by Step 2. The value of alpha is 1.3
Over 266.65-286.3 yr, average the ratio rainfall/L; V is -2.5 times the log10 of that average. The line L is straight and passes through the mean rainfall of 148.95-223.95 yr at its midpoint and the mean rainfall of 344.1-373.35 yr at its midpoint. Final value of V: -0.23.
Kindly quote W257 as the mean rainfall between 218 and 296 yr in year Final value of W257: 75.2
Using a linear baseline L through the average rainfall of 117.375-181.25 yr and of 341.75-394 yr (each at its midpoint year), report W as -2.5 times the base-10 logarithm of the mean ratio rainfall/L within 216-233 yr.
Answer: 0.12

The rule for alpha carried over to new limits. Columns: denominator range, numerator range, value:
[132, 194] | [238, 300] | 1.31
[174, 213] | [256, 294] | 1.37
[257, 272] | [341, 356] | 1.05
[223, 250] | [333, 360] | 1.30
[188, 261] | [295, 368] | 1.25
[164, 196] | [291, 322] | 1.28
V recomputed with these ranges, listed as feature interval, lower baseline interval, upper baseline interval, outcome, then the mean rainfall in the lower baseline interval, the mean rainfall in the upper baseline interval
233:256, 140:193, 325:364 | 0.03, 61.9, 83.6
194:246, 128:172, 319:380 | 0.10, 60.9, 82.1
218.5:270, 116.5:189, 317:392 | 0.01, 60.4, 81.9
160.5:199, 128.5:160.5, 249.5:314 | 0.06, 59.7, 81.1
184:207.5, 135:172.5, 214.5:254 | 0.03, 61.7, 65.2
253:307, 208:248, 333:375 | -0.16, 63.1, 82.8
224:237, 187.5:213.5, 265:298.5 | 0.16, 61.6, 85.8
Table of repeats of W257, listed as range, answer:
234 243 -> 65.5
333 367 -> 83.5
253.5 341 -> 81.7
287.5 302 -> 81.8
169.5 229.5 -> 61.2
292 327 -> 78.2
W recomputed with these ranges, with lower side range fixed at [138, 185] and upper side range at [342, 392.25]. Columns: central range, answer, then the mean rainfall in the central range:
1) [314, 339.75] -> -0.05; 81.5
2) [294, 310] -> -0.04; 78.1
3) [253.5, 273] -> -0.12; 79.8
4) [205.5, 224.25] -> 0.10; 61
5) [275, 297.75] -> -0.16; 85.4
